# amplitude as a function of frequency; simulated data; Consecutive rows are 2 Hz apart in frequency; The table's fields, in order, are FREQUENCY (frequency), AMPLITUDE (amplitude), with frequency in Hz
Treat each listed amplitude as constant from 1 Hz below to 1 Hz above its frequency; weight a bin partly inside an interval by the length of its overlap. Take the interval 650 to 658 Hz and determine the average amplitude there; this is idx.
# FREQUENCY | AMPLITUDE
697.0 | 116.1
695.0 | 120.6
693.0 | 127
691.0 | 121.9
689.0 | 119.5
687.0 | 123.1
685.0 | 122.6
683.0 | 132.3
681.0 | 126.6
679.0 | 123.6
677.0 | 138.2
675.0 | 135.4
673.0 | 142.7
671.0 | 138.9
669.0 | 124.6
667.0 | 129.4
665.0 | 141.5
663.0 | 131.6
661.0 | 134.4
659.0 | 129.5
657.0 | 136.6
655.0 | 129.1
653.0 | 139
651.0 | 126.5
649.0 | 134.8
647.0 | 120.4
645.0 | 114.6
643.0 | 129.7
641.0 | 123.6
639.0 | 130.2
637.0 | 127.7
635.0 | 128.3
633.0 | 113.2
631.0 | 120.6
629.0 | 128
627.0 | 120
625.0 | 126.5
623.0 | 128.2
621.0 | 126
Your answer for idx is 133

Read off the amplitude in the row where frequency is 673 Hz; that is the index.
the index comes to 142.7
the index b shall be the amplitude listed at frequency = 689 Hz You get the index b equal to 119.5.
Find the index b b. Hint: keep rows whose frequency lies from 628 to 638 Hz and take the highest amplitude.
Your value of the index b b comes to 128.3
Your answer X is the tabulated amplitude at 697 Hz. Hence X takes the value 116.1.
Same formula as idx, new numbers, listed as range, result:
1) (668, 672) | 132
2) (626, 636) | 122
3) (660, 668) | 134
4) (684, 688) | 123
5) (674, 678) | 137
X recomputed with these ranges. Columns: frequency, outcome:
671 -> 138.9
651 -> 126.5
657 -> 136.6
